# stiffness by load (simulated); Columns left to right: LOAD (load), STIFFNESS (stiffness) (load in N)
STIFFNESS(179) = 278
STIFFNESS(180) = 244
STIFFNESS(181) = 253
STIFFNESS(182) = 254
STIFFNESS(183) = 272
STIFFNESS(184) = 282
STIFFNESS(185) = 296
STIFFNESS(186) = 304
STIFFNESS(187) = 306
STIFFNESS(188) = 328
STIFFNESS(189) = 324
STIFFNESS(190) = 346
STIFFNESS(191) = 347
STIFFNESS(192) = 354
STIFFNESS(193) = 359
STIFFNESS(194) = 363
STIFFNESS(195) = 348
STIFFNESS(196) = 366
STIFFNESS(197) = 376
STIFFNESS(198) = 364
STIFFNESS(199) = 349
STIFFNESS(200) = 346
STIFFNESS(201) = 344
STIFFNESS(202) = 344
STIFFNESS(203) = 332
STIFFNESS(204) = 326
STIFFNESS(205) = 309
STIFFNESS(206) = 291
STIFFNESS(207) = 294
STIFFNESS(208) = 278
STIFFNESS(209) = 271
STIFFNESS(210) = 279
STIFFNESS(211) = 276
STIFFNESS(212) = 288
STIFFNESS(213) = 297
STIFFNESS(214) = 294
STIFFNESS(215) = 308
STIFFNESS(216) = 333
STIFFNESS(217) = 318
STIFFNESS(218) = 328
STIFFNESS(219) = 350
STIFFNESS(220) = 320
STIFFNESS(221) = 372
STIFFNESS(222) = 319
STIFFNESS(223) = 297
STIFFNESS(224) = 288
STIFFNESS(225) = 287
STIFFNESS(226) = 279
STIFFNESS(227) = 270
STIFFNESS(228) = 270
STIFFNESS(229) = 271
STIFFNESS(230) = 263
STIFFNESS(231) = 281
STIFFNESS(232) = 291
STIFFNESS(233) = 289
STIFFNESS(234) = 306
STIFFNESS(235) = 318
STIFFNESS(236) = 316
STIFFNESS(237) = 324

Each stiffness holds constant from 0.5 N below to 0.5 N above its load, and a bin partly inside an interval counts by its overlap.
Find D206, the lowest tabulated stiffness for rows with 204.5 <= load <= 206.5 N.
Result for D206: 291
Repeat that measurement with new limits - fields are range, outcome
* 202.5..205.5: 309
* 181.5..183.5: 254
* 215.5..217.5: 318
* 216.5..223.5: 297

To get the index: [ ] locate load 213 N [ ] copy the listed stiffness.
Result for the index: 297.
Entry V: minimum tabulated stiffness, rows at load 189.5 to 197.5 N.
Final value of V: 346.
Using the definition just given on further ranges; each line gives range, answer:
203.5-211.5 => 271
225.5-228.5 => 270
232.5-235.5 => 289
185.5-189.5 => 304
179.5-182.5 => 244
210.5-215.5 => 276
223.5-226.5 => 279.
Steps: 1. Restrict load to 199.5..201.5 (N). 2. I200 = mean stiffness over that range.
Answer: 345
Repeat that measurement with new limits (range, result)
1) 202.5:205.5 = 322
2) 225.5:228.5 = 273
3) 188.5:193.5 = 346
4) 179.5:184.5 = 261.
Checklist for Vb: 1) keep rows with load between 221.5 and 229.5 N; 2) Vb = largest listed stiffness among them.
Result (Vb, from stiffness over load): 319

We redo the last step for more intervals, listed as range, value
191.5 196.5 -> 366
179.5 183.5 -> 272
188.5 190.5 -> 346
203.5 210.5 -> 326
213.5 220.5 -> 350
